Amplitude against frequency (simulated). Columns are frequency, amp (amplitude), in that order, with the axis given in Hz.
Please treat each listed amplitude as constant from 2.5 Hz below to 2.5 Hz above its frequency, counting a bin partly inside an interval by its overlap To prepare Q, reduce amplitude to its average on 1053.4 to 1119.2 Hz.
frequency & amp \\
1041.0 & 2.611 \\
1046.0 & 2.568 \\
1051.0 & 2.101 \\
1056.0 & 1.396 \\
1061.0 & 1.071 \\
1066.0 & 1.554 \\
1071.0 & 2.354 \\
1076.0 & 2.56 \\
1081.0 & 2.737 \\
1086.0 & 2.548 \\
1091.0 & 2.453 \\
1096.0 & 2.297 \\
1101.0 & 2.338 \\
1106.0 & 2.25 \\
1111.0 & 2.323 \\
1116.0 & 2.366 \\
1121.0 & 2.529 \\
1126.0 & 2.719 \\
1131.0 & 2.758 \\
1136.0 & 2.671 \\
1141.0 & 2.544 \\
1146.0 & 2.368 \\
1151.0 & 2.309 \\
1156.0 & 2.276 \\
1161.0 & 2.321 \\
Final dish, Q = 2.18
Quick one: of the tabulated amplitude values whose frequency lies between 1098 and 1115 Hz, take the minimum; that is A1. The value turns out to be 2.25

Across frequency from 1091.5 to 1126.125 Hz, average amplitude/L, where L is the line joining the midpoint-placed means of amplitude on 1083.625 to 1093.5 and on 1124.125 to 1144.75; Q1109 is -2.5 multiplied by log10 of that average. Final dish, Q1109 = 0.08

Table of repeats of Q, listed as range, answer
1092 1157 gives 2.45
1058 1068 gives 1.3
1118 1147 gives 2.61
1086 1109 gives 2.36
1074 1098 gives 2.52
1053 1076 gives 1.71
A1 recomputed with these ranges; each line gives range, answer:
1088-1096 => 2.297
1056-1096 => 1.071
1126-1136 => 2.671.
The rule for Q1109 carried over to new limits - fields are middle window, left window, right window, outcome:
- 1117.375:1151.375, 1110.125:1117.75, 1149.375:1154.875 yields -0.11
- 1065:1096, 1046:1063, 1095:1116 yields -0.19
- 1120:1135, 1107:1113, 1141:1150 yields -0.14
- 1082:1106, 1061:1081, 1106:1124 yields -0.08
